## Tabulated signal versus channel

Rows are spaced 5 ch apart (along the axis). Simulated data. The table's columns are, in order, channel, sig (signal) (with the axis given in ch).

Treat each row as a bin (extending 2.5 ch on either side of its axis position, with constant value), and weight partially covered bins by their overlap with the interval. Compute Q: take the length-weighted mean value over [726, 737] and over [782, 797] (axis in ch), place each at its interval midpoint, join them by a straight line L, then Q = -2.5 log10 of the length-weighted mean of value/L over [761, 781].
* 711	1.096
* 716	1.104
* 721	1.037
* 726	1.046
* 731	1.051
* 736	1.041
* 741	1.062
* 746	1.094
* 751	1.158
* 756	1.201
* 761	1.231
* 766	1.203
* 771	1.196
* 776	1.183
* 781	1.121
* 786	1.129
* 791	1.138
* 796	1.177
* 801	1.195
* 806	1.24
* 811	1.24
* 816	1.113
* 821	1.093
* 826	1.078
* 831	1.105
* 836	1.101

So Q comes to -0.07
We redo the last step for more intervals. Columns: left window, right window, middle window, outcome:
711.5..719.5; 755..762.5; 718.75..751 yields 0.084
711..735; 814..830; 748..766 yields -0.116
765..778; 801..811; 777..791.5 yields 0.068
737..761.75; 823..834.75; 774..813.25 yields -0.062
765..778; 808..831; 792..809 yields -0.041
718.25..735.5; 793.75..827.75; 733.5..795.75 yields -0.047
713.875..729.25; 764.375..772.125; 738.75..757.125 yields 0.015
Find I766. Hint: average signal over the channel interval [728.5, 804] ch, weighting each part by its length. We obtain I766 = 1.15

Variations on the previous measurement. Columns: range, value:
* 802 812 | 1.23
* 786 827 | 1.16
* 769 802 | 1.16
